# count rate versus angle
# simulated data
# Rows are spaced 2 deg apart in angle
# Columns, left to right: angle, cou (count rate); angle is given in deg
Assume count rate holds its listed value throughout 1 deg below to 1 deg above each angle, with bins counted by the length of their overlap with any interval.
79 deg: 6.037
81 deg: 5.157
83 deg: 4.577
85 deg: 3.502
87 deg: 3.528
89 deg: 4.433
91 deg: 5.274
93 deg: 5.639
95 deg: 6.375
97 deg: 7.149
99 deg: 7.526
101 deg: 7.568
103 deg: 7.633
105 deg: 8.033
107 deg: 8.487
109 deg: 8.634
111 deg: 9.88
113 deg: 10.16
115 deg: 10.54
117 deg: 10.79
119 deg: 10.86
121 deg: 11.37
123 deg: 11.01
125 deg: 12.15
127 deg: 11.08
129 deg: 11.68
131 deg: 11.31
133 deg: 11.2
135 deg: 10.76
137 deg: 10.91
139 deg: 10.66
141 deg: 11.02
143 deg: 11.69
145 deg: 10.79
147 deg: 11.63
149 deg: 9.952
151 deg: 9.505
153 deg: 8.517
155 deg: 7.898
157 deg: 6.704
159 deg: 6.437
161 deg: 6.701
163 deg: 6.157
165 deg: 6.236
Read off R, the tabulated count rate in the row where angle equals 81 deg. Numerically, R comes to 5.157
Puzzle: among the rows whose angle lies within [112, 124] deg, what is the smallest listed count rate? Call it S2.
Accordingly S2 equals 10.16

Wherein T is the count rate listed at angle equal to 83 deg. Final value 4.577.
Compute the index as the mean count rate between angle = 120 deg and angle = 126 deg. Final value 11.5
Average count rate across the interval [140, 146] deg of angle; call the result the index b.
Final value 11.2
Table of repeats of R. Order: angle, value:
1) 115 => 10.54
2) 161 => 6.701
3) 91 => 5.274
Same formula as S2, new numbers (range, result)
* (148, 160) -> 6.437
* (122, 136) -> 10.76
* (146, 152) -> 9.505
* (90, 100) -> 5.274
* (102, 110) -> 7.633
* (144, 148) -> 10.79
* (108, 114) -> 8.634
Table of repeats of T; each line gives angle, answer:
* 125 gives 12.15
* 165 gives 6.236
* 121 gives 11.37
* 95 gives 6.375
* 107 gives 8.487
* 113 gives 10.16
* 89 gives 4.433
